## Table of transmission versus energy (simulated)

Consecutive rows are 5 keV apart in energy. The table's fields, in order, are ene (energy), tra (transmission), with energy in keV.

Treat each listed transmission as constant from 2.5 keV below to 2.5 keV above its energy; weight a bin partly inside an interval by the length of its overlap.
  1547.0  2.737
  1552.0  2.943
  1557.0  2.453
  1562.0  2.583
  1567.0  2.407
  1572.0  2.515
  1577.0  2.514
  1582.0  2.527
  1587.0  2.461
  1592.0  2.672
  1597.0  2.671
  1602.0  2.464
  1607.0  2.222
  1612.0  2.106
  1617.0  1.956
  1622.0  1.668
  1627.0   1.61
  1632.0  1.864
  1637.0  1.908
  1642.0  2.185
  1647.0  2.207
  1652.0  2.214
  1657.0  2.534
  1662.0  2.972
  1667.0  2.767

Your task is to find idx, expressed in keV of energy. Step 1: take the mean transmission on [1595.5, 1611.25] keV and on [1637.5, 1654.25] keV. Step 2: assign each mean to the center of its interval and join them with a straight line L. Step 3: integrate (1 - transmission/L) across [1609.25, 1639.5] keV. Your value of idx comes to 5.7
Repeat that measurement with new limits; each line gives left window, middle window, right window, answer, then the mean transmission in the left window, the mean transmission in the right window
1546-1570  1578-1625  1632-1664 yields 3.0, 2.62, 2.29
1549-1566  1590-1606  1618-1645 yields -2.5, 2.64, 1.86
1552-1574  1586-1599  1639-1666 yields -0.6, 2.54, 2.43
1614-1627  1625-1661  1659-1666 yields 4.1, 1.78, 2.9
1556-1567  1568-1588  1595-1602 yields 0.3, 2.5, 2.6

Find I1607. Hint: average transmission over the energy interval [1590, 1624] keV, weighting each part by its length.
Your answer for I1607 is 2.25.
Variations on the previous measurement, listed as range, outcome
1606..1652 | 1.97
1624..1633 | 1.71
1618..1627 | 1.7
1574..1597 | 2.56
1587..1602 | 2.6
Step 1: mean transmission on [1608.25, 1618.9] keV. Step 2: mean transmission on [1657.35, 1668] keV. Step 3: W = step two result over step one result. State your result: 1.37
